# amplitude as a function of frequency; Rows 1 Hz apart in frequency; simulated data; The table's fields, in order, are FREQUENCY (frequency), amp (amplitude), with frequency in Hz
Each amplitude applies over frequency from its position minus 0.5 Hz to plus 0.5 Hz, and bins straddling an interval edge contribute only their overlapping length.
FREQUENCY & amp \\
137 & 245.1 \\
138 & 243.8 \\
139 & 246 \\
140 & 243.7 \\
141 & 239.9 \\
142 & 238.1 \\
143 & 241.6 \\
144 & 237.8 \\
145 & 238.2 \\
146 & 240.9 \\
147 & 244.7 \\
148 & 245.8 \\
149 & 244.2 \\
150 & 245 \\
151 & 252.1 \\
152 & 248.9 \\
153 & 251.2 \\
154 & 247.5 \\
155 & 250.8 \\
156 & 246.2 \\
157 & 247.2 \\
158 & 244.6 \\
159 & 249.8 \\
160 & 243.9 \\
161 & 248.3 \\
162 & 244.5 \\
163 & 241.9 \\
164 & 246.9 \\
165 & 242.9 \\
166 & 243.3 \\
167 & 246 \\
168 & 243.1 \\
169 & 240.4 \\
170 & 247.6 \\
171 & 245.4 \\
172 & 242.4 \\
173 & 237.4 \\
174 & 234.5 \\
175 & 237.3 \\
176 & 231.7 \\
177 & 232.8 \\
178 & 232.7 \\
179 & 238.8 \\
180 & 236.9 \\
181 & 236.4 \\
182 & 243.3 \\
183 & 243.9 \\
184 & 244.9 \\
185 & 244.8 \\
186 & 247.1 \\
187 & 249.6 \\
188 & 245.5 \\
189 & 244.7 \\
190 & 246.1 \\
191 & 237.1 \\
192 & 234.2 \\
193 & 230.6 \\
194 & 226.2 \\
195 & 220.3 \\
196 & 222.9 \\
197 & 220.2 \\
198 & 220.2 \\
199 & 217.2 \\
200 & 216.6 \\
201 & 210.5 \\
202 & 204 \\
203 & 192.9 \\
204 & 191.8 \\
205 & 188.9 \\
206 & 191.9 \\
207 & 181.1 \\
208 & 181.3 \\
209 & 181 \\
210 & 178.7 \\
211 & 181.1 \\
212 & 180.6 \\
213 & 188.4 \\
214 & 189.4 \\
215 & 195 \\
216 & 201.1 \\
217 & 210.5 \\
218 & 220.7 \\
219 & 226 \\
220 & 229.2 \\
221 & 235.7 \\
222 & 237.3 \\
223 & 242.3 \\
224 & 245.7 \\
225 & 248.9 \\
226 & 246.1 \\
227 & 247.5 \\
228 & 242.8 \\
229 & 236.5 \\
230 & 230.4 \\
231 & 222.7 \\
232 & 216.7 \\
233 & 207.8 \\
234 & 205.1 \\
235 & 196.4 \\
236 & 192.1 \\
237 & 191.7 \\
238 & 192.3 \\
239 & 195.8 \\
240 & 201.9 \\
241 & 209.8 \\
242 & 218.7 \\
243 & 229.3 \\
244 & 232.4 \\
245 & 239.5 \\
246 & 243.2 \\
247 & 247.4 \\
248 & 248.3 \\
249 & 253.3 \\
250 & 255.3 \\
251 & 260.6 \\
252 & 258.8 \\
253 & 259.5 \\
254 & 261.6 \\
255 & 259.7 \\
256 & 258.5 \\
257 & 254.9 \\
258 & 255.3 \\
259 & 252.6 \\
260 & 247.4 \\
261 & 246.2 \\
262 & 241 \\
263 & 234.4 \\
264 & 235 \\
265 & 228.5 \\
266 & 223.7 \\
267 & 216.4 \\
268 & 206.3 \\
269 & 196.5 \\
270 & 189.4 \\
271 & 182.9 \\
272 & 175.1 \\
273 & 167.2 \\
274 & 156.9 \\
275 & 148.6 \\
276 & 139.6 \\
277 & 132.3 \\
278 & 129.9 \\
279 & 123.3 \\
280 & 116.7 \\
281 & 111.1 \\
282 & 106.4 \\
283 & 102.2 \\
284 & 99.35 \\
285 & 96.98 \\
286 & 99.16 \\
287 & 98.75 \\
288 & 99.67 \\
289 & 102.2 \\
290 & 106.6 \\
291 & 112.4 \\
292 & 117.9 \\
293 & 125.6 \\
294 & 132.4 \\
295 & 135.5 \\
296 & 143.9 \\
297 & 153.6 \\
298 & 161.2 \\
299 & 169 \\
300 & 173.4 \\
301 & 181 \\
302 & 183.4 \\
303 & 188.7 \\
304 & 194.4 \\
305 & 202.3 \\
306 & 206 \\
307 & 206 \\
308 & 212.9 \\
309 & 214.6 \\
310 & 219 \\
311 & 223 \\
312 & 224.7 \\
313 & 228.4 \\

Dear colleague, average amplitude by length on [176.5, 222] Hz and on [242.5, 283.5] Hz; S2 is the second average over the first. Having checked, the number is 0.95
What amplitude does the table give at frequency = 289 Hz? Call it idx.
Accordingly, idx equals 102.2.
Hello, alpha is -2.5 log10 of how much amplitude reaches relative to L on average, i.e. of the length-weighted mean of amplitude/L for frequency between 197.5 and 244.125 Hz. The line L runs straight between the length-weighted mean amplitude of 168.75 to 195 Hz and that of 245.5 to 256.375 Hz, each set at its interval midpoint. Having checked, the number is 0.18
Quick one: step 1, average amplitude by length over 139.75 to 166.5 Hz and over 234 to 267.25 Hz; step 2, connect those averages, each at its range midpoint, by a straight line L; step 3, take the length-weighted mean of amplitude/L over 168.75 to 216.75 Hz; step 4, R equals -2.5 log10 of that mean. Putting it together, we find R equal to 0.10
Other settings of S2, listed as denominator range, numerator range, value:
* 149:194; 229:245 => 0.87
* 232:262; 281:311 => 0.64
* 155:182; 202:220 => 0.80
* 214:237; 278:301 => 0.55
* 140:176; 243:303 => 0.75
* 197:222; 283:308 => 0.72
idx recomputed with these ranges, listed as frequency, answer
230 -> 230.4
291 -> 112.4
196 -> 222.9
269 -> 196.5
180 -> 236.9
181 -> 236.4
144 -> 237.8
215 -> 195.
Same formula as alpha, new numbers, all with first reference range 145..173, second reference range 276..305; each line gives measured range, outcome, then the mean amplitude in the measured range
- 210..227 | -0.12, 217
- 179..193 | -0.09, 242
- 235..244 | -0.16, 205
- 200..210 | 0.08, 192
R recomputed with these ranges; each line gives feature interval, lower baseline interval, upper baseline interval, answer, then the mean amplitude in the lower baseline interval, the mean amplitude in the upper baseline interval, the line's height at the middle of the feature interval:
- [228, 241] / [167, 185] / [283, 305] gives -0.11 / 240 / 138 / 189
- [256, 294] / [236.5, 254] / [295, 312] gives 0.27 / 232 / 189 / 210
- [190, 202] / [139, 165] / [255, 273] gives 0.07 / 245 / 225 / 237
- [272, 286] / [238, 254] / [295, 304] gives 0.47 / 236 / 169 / 195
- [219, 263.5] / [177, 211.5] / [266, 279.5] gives -0.24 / 220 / 169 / 189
